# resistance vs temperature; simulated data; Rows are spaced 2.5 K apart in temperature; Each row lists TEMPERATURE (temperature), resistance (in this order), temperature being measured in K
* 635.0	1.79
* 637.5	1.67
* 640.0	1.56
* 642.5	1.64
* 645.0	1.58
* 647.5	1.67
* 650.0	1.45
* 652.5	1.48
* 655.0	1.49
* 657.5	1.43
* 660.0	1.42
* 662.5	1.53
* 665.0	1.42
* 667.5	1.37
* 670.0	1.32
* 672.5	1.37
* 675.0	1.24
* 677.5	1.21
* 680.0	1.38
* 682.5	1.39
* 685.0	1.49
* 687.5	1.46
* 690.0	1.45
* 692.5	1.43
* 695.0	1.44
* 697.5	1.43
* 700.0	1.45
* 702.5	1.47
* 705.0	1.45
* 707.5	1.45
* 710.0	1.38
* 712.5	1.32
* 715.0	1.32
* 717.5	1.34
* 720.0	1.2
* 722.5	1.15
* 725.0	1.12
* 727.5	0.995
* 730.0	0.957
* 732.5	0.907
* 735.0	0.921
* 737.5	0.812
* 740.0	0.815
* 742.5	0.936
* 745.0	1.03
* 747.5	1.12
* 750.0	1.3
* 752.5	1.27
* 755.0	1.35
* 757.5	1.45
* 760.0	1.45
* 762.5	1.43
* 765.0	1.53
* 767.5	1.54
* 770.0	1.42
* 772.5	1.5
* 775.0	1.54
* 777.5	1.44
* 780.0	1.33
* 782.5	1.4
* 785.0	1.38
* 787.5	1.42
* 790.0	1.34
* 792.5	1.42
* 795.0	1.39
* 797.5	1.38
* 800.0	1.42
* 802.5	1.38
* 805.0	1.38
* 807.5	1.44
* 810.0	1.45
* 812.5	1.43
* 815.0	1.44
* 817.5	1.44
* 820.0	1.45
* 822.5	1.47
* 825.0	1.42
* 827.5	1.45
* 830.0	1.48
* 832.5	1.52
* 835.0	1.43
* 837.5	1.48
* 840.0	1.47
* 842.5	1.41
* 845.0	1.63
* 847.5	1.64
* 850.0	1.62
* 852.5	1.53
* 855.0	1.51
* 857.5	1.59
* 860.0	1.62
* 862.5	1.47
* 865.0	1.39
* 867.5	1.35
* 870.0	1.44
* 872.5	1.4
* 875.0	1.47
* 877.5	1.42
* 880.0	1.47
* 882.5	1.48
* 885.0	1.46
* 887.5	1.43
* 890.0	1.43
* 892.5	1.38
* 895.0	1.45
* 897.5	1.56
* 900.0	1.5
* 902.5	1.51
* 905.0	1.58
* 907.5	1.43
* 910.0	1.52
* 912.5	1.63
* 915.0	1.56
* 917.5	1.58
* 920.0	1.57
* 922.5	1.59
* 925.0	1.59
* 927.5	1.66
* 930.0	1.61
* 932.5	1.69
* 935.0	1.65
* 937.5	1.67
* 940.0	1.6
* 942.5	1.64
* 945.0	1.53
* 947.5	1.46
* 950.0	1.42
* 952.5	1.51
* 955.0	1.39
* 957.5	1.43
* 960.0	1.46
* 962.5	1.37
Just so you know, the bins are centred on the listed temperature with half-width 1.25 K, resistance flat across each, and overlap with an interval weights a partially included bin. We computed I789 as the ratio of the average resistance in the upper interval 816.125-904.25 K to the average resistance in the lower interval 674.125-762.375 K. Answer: 1.2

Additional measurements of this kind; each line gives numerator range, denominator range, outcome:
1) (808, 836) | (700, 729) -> 1.12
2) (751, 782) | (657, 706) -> 1.02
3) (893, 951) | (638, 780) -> 1.17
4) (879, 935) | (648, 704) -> 1.08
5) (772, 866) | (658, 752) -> 1.15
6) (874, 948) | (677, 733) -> 1.17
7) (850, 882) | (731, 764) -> 1.30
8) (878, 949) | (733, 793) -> 1.19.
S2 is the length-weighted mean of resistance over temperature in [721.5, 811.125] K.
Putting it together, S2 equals 1.28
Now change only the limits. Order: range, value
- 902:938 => 1.59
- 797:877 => 1.47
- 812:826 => 1.44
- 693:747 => 1.19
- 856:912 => 1.47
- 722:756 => 1.04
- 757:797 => 1.43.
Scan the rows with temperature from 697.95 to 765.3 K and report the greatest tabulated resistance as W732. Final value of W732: 1.53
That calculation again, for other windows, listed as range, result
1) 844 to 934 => 1.69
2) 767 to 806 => 1.54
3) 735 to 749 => 1.12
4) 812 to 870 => 1.64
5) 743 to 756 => 1.35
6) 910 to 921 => 1.63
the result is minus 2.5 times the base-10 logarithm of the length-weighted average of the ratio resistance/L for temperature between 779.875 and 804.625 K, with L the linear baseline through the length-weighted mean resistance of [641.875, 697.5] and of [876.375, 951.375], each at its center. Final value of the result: 0.074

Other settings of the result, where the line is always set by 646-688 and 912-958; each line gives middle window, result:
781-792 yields 0.08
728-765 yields 0.28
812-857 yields 0.01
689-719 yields 0.02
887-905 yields 0.05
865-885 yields 0.08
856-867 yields 0.02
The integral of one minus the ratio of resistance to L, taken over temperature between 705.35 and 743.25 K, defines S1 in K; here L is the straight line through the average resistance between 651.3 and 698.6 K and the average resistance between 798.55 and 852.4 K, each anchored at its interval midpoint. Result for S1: 8.2 K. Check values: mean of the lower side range 1.41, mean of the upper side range 1.47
